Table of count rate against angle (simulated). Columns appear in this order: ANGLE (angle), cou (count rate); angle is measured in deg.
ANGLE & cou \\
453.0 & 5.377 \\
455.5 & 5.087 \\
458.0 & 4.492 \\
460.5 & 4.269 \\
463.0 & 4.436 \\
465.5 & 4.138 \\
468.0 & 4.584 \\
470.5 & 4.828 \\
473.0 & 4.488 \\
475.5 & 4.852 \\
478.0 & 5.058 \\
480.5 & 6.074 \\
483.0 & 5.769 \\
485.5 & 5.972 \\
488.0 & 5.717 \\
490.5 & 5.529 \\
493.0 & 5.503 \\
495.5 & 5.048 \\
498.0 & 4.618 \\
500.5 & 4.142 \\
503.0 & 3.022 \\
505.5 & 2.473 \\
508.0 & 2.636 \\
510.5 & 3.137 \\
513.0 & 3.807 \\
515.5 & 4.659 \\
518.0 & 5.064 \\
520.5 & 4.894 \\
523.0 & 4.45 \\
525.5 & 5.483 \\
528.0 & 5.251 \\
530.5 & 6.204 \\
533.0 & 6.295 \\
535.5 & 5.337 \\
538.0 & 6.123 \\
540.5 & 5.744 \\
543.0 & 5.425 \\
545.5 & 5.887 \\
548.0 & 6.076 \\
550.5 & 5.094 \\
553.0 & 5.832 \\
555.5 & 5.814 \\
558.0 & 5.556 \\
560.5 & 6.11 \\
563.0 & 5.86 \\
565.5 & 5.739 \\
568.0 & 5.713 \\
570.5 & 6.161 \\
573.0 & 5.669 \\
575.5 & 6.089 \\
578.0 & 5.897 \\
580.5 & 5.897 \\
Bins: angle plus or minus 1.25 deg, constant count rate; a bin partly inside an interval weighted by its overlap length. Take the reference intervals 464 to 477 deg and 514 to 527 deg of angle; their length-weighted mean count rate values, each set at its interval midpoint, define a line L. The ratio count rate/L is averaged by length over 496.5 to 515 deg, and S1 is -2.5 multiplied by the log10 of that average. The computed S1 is 0.35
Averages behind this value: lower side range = 4.58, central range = 3.48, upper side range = 4.9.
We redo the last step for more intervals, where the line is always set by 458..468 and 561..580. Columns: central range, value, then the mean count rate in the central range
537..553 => -0.04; 5.73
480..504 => -0.09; 5.13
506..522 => 0.27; 3.97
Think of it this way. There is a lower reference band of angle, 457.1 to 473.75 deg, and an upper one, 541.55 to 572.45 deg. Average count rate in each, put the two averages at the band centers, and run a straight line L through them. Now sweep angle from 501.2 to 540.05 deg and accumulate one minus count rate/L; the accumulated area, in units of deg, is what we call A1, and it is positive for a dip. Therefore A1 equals 5.0 deg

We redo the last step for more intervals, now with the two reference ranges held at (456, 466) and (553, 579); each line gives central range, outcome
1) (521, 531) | 0.1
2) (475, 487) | -2.3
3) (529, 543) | -1.1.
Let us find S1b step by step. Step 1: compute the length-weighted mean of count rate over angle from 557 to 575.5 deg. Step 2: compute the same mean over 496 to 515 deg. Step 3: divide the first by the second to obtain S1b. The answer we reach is 1.66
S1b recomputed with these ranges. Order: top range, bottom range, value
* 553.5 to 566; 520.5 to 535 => 1.06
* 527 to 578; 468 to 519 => 1.26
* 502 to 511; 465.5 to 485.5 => 0.55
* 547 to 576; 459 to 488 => 1.16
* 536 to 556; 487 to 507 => 1.28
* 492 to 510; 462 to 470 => 0.87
